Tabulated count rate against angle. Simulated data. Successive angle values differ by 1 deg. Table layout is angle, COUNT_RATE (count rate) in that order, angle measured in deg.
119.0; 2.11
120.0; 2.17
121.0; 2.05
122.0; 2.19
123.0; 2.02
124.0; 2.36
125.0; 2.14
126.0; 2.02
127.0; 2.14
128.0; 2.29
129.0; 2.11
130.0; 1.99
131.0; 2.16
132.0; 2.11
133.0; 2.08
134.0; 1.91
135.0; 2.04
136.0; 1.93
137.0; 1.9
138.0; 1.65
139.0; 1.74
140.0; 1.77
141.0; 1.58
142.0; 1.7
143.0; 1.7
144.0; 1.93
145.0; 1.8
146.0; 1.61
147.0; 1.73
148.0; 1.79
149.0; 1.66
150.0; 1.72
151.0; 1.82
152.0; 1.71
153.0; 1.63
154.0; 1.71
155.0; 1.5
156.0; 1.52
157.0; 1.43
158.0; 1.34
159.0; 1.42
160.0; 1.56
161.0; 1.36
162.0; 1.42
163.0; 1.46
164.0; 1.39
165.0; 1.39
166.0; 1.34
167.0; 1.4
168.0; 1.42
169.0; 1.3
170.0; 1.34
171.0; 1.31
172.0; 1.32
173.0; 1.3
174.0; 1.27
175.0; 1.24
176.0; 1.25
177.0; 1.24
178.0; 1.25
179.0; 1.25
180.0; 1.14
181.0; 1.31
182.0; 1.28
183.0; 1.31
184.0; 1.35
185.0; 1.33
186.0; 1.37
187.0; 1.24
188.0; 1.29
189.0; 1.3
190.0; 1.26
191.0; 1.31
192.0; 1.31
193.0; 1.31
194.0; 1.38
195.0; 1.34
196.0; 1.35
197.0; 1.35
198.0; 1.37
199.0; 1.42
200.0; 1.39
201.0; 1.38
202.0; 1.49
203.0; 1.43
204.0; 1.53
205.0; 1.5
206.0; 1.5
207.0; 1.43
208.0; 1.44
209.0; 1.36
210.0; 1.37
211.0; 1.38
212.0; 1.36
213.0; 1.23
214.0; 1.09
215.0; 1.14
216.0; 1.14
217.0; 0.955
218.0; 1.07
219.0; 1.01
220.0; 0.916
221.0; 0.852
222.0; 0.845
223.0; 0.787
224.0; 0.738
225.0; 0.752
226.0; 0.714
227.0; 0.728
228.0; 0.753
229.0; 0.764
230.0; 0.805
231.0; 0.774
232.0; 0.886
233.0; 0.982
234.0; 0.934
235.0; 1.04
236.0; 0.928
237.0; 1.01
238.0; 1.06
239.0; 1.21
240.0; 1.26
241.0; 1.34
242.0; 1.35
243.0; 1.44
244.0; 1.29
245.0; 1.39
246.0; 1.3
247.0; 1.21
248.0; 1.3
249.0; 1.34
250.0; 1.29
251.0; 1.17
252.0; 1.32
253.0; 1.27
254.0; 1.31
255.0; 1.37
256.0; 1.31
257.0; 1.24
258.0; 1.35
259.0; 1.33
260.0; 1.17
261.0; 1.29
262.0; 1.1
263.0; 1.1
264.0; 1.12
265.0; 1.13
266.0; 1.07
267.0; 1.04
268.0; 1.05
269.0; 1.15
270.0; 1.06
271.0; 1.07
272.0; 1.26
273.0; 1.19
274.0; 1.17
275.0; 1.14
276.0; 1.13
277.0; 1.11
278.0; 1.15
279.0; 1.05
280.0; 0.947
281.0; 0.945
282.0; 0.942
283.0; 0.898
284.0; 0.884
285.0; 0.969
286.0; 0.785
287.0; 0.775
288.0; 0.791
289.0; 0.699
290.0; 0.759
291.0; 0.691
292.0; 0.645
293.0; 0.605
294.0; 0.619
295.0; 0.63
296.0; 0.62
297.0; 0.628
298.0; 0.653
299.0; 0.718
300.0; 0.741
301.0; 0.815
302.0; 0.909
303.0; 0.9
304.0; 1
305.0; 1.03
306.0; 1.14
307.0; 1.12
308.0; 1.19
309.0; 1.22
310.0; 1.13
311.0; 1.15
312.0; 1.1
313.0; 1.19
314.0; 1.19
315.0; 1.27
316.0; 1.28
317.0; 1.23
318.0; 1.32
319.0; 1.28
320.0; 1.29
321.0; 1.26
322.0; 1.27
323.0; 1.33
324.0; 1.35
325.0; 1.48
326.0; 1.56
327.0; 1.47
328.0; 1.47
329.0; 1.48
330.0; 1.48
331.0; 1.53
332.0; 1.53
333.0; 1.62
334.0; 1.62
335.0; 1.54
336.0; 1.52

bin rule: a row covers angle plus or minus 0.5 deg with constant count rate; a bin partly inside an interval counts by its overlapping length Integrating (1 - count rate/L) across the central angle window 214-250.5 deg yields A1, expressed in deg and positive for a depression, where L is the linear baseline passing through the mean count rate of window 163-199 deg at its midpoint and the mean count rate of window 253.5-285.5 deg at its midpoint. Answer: 5.0 deg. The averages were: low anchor 1.32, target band 1.04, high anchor 1.13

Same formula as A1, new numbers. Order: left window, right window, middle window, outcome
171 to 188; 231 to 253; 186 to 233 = 2.63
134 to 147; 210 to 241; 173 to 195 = 1.32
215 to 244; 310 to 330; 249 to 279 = -2.38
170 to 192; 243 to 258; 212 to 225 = 3.08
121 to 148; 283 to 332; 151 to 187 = 7.94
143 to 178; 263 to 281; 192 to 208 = -0.68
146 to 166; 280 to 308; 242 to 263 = -4.96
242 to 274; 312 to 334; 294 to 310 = 5.33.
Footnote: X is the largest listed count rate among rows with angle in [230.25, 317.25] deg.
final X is 1.44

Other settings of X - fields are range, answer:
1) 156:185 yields 1.56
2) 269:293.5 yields 1.26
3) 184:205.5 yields 1.53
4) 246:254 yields 1.34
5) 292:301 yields 0.815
